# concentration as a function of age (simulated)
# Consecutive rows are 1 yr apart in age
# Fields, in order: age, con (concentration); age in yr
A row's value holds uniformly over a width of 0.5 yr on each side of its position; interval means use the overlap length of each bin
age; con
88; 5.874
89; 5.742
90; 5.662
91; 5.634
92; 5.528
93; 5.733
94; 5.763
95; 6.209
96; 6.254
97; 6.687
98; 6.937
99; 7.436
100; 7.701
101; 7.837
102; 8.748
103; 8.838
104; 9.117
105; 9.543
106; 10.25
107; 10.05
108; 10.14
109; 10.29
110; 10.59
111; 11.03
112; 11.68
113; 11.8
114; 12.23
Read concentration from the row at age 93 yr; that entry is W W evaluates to 5.733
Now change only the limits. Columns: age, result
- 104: 9.117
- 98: 6.937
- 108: 10.14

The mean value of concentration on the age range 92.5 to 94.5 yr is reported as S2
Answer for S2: 5.75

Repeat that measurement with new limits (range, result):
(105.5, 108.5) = 10.1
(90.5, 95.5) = 5.77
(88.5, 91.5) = 5.68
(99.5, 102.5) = 8.1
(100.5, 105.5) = 8.82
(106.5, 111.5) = 10.4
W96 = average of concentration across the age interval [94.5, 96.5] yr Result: 6.23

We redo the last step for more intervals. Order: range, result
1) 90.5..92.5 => 5.58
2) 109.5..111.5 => 10.8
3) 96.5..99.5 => 7.02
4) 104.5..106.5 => 9.9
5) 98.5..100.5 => 7.57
